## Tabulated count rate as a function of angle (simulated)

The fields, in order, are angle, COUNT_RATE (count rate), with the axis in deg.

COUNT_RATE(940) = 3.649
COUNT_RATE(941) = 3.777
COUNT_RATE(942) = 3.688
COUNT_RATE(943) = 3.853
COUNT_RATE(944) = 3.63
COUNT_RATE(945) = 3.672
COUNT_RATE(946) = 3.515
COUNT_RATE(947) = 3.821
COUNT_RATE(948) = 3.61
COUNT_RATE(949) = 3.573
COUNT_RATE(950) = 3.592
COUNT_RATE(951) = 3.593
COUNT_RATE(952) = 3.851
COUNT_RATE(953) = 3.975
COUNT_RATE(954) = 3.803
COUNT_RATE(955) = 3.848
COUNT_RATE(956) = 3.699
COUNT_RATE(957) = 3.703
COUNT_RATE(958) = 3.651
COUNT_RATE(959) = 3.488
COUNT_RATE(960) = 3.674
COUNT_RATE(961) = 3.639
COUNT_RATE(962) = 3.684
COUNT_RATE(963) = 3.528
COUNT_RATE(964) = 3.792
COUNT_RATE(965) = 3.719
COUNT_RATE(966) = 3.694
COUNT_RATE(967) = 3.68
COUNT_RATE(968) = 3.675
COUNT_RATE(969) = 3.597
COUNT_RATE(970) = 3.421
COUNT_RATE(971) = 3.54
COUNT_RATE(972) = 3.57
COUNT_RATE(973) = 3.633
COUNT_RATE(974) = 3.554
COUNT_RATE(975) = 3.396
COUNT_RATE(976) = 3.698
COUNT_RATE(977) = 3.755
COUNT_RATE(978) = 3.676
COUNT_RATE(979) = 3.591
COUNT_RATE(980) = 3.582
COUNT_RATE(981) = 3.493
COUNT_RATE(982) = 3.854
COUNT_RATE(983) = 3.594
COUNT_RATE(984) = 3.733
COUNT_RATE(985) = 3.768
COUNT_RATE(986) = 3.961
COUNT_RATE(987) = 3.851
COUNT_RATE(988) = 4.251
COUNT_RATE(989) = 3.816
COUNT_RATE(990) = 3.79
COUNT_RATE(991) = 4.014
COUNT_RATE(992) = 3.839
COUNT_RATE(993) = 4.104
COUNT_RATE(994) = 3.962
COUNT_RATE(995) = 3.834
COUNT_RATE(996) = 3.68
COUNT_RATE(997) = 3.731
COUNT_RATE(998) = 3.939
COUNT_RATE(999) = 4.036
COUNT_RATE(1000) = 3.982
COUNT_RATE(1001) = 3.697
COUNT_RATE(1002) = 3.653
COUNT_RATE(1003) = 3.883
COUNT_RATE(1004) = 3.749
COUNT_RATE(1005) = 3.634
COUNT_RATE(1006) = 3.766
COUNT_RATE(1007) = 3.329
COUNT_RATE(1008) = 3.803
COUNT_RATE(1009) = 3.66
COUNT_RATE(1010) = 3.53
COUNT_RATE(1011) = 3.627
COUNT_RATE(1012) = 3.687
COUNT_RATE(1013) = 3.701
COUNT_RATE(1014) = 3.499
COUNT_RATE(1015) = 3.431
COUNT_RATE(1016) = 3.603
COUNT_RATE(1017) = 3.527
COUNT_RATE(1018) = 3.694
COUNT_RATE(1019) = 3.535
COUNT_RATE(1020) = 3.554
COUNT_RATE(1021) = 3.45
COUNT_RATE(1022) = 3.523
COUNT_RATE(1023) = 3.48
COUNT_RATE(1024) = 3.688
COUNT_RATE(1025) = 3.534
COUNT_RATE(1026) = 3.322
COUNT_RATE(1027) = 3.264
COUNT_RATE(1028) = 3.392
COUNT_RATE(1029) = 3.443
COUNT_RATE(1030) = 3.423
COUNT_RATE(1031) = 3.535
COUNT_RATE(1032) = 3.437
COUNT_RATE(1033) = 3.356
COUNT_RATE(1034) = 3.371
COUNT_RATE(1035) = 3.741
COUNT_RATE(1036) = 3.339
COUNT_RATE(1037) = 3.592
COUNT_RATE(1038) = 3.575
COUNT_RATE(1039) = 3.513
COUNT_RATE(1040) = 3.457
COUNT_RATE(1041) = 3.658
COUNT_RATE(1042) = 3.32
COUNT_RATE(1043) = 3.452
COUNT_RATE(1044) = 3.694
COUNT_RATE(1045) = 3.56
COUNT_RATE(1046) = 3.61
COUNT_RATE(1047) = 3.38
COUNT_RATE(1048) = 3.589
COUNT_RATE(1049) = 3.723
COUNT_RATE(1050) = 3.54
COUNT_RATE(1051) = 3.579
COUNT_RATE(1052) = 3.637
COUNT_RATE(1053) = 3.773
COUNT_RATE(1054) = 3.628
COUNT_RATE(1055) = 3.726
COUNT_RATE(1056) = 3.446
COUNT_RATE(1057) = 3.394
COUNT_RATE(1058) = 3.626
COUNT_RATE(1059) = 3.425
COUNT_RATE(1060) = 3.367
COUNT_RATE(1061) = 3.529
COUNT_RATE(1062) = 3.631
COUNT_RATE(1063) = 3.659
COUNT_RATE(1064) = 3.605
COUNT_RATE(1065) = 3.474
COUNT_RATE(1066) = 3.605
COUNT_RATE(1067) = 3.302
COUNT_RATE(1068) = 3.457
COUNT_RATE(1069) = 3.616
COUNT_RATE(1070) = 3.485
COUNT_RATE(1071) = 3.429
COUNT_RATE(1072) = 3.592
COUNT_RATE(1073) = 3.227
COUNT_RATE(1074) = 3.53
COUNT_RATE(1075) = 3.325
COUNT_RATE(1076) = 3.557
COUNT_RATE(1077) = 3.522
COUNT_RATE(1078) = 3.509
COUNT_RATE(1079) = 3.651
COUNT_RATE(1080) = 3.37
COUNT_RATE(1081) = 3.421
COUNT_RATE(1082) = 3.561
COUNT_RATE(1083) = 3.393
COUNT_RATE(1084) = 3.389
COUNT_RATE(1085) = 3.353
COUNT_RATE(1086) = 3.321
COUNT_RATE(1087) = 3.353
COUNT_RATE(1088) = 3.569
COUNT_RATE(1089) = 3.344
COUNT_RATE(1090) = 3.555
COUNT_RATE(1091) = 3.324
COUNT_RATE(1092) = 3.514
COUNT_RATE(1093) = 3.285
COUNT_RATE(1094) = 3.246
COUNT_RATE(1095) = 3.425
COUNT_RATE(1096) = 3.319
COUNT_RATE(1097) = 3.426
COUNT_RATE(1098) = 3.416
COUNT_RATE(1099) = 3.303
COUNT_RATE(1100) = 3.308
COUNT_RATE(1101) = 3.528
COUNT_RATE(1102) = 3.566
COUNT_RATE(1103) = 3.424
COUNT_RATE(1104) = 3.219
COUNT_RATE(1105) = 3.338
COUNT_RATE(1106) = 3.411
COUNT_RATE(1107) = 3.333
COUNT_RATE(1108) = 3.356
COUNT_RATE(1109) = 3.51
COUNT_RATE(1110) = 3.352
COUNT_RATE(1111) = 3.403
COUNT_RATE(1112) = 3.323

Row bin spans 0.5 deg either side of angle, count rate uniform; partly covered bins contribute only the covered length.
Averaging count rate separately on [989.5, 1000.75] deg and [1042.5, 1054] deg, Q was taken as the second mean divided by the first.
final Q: 0.92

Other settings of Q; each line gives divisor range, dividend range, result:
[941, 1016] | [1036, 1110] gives 0.94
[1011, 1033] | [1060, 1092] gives 0.99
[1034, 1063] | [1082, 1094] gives 0.96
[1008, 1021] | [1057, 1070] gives 0.98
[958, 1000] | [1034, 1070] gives 0.95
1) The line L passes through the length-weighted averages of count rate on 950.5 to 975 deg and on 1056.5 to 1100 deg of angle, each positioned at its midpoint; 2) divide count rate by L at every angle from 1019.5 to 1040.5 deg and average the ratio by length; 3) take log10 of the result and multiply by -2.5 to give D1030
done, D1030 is 0.02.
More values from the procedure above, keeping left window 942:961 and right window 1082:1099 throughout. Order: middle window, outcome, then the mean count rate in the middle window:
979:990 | -0.05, 3.78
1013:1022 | 0.00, 3.54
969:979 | 0.02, 3.58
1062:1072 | -0.03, 3.52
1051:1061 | -0.03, 3.56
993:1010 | -0.06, 3.77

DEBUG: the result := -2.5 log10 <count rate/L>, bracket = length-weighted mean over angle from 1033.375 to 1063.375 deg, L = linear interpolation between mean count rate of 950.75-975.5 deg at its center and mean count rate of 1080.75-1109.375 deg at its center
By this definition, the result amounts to -0.02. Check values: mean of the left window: 3.66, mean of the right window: 3.4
